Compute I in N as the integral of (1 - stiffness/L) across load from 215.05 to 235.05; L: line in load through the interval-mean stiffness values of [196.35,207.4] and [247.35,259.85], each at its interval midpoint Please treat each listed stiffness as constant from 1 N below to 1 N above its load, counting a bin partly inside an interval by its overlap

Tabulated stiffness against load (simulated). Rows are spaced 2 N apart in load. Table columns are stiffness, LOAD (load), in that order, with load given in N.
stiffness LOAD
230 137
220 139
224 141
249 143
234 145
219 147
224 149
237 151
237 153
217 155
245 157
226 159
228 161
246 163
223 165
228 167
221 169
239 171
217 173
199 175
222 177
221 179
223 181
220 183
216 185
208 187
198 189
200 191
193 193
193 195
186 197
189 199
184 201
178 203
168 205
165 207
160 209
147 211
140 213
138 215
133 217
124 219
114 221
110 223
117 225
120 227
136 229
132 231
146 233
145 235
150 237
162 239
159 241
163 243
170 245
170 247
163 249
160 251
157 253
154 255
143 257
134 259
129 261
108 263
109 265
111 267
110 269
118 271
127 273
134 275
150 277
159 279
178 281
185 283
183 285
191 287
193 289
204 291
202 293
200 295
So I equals 4.8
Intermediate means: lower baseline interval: 179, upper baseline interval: 153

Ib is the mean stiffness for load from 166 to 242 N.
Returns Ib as 174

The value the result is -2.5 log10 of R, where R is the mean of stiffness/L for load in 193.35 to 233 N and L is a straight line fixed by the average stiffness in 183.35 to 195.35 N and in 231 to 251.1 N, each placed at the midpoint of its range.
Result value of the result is 0.22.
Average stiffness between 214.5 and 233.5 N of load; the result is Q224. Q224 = 126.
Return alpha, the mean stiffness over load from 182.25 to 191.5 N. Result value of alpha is 209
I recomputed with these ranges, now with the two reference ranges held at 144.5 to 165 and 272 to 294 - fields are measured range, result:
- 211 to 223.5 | 4.6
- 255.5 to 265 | 2.9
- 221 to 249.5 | 7.3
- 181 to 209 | 2.8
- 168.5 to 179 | 0.1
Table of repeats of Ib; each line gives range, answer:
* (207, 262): 144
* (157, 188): 223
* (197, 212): 171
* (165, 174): 226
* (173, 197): 208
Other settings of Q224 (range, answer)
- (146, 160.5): 229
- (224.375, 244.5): 144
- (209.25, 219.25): 139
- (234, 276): 142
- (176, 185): 221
